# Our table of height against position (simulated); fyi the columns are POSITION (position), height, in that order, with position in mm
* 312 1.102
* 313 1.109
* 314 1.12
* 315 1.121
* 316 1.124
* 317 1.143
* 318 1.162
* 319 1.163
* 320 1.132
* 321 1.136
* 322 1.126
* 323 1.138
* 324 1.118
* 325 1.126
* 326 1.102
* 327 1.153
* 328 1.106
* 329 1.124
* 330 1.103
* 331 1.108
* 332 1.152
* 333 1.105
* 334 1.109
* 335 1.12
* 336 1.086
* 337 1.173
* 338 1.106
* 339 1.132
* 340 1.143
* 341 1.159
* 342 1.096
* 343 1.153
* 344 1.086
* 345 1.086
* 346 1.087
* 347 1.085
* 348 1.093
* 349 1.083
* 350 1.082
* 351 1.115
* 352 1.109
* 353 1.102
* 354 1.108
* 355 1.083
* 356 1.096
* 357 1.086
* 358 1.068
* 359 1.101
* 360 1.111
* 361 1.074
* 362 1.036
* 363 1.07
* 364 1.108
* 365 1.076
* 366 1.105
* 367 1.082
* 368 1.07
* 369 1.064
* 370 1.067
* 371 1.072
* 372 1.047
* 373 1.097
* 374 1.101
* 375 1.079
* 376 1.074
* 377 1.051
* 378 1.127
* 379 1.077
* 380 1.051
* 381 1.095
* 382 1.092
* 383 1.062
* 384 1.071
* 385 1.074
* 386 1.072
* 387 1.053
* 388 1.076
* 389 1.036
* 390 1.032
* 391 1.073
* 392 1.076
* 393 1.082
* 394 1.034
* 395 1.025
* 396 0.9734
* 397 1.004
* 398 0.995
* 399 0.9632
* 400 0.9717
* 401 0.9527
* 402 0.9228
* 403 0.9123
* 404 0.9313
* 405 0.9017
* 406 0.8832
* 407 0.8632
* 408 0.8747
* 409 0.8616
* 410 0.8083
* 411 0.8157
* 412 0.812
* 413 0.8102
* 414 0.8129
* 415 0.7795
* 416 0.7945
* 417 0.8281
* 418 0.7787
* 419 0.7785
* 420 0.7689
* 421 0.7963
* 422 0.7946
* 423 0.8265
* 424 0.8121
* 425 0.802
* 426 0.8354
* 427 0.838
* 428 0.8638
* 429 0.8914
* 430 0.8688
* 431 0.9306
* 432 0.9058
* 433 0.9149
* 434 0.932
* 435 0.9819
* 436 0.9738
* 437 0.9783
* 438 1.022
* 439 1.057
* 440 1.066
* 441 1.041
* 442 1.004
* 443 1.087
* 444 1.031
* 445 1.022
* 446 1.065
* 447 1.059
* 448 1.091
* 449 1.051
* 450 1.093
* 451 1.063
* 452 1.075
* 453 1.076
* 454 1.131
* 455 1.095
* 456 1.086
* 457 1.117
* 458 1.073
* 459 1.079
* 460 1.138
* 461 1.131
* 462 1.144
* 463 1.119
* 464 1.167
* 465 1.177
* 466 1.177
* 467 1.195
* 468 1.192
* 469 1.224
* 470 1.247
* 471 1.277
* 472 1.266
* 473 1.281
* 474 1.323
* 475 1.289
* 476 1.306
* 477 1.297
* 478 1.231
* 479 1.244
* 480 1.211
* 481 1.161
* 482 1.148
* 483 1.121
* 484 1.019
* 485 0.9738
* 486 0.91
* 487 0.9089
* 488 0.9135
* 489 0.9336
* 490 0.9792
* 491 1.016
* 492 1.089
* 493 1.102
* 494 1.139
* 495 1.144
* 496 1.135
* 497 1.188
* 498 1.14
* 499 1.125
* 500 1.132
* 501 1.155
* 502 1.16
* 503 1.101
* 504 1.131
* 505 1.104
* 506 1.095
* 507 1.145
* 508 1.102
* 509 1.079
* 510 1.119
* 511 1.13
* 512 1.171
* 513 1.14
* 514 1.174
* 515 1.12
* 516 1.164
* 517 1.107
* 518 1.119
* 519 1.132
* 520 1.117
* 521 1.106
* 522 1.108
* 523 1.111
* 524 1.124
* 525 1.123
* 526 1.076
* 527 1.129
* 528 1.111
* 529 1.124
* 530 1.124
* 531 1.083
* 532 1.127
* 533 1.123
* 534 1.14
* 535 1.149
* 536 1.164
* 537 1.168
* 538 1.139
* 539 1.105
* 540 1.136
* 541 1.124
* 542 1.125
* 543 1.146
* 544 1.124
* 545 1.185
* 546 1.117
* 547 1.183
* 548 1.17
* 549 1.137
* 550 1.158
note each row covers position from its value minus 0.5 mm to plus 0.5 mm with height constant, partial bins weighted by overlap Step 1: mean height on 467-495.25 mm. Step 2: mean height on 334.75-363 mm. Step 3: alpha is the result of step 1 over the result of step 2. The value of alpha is 1.04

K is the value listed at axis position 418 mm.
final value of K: 0.7787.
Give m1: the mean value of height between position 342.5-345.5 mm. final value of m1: 1.11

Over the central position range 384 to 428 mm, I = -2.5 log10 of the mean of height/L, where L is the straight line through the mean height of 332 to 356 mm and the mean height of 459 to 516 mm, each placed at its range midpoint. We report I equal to 0.23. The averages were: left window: 1.11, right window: 1.14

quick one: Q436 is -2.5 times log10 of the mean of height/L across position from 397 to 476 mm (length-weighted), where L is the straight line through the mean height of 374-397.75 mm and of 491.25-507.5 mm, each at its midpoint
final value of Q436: 0.10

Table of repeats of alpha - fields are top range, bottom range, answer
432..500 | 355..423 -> 1.12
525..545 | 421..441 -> 1.24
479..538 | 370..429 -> 1.17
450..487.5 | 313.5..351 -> 1.03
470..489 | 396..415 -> 1.29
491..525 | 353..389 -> 1.04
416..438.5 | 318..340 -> 0.77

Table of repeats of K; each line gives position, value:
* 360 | 1.111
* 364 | 1.108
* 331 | 1.108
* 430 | 0.8688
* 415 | 0.7795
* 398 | 0.995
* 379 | 1.077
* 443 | 1.087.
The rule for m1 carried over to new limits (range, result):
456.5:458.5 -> 1.09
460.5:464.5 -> 1.14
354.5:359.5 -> 1.09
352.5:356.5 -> 1.1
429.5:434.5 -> 0.91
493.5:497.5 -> 1.15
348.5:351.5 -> 1.09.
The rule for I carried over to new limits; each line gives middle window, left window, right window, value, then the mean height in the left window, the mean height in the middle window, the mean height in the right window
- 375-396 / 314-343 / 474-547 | 0.061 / 1.13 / 1.06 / 1.12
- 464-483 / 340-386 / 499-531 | -0.109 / 1.09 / 1.23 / 1.12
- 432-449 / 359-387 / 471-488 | 0.116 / 1.08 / 1.02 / 1.16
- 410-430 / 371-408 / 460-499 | 0.292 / 1.02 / 0.814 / 1.14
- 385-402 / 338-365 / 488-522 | 0.079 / 1.1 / 1.02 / 1.11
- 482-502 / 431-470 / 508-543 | 0.040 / 1.07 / 1.06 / 1.13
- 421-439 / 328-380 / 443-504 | 0.239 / 1.1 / 0.894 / 1.13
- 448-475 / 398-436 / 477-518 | -0.158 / 0.863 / 1.16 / 1.11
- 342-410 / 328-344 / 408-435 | -0.063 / 1.12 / 1.05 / 0.837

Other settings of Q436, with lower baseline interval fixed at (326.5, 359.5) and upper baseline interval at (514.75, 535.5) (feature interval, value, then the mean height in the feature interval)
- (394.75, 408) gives 0.18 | 0.942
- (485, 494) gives 0.13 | 0.99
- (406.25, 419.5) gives 0.33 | 0.818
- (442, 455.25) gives 0.05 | 1.07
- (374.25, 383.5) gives 0.03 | 1.08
